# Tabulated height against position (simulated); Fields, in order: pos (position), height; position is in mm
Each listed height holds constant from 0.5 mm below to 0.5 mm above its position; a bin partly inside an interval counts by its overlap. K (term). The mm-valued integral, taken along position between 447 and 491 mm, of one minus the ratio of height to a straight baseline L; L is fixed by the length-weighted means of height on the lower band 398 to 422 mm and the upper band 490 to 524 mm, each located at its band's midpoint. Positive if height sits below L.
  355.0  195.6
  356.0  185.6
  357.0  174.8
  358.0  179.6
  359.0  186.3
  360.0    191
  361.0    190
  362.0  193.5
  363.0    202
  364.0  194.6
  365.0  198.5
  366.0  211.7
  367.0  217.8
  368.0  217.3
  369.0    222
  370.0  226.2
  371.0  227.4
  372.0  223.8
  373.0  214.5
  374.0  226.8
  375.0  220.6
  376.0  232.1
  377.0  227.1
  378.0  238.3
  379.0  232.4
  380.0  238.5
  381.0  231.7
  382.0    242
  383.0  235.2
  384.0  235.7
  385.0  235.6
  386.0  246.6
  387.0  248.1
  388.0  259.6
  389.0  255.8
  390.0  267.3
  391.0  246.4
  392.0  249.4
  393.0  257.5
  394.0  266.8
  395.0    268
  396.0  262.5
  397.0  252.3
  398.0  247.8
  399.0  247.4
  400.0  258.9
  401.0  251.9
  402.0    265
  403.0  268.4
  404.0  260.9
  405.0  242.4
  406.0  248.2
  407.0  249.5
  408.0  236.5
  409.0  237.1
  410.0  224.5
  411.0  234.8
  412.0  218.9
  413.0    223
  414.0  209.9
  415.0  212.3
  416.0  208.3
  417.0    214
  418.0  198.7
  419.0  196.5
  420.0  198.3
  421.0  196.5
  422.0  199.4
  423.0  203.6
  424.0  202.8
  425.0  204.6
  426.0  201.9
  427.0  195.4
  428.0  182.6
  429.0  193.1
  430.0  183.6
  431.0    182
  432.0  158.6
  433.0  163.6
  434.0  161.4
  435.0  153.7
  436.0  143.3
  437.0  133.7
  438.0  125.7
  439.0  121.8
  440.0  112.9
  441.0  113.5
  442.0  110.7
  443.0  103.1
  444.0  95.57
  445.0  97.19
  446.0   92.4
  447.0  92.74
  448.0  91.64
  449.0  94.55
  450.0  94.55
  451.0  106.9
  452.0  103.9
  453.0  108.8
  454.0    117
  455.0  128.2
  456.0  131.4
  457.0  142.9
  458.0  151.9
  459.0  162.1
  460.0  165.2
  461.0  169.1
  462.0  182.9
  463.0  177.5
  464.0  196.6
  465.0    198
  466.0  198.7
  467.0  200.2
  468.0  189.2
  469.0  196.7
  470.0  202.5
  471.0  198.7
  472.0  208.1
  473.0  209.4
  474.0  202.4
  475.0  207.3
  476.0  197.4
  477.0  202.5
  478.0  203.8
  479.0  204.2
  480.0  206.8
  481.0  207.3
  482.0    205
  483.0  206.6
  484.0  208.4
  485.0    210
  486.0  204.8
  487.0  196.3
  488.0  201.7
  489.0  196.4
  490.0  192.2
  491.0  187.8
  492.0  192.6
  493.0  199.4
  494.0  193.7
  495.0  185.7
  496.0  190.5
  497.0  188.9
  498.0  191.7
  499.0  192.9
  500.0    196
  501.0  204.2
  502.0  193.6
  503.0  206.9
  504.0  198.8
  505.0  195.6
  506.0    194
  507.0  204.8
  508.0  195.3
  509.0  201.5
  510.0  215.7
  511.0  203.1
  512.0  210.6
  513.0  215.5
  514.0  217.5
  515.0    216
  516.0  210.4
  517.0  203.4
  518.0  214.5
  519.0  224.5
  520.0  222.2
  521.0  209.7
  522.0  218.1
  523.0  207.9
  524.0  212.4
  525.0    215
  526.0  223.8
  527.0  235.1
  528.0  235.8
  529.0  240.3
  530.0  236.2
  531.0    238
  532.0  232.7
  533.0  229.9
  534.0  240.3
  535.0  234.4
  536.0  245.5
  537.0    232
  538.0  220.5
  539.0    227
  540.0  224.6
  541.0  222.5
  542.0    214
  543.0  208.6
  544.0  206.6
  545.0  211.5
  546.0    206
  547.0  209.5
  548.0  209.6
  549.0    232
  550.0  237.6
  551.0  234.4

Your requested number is 7.8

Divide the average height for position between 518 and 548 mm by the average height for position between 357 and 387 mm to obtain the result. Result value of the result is 1.02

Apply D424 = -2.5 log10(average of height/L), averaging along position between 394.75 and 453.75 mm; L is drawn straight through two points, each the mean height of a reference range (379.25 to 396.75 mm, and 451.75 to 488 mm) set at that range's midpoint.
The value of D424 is 0.22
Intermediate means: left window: 250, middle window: 183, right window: 184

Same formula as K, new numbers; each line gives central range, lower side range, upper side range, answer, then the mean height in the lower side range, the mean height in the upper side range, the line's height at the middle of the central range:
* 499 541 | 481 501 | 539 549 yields -2.07 mm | 197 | 214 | 207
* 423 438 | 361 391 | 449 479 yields 1.36 mm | 228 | 170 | 192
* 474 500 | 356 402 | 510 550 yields 2.87 mm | 230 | 221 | 224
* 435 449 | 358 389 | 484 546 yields 6.82 mm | 222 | 211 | 217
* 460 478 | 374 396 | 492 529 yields 1.95 mm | 245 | 207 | 219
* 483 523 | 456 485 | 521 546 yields 1.19 mm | 192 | 225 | 209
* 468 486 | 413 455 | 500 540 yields -1.81 mm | 154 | 217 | 186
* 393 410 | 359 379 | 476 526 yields -3.34 mm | 214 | 204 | 212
